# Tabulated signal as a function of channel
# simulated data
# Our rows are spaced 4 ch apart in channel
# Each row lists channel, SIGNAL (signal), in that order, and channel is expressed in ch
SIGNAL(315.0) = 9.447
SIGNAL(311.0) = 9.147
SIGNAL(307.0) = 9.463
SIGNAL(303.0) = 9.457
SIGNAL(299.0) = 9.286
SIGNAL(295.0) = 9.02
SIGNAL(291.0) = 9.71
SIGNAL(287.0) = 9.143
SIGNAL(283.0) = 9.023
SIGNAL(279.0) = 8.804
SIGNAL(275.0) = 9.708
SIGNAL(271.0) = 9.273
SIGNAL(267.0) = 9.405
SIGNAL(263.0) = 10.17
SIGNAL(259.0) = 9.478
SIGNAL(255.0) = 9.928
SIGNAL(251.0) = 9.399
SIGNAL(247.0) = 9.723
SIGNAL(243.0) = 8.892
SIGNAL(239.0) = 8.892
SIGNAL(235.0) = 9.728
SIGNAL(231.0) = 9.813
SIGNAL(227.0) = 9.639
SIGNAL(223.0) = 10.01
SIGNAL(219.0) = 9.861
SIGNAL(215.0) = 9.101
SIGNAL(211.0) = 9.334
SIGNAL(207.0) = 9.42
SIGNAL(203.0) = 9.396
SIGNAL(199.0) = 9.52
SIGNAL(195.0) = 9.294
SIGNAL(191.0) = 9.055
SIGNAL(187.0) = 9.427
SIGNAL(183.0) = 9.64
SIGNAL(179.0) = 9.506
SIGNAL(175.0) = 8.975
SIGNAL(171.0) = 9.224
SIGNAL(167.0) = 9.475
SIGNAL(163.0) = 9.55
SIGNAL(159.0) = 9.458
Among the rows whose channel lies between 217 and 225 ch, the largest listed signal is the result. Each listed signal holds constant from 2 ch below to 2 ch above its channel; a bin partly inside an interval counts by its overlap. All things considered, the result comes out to 10.01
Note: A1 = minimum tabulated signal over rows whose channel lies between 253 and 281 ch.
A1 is 8.804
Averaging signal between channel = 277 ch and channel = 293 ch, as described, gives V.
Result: 9.17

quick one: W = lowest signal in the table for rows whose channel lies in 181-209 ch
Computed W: 9.055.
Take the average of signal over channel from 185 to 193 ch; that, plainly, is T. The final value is 9.24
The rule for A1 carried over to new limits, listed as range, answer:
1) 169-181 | 8.975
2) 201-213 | 9.334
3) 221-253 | 8.892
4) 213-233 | 9.101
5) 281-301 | 9.02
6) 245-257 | 9.399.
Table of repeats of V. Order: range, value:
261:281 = 9.47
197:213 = 9.42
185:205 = 9.34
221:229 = 9.82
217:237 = 9.81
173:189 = 9.39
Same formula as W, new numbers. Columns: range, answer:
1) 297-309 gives 9.286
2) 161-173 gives 9.224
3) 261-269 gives 9.405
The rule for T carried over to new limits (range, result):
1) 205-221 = 9.43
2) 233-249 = 9.31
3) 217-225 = 9.94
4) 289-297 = 9.37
